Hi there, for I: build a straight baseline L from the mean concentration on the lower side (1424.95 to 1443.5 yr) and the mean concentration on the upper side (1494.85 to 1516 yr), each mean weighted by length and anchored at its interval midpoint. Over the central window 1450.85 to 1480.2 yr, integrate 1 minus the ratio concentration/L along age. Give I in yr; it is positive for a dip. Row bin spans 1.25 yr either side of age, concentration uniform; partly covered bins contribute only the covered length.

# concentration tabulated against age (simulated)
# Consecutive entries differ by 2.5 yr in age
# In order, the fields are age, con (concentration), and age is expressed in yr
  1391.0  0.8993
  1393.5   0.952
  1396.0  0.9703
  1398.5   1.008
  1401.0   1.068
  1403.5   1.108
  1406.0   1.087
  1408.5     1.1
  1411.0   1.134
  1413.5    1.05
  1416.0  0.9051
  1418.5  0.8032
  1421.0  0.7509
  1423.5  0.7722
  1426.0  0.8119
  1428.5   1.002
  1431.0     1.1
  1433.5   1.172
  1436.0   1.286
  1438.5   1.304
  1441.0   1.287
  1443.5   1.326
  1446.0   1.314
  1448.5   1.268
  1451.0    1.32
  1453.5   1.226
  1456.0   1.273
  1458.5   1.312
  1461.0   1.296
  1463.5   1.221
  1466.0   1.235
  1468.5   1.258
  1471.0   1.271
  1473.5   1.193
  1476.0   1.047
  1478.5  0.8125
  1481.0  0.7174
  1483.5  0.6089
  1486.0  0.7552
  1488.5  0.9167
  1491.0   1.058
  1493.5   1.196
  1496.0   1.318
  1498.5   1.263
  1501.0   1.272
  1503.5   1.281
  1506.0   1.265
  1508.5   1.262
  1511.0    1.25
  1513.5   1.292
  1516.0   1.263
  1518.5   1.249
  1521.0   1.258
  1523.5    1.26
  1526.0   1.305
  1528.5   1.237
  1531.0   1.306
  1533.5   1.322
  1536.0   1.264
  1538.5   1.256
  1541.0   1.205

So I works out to 0.3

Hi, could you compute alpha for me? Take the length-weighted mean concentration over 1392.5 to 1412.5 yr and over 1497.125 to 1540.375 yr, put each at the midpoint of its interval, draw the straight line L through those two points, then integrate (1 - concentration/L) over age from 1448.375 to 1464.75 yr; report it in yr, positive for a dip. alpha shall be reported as -1.7 yr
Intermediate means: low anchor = 1.05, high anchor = 1.27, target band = 1.27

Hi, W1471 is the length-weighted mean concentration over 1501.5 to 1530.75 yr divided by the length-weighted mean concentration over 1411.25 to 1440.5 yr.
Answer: 1.26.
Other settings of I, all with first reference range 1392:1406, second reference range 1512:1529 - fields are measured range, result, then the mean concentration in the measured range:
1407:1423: 1.59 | 0.951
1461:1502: 3.85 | 1.08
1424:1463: -3.36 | 1.21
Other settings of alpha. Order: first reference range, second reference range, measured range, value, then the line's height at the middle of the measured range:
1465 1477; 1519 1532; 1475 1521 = 4.9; 1.24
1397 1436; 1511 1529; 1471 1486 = 3.4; 1.16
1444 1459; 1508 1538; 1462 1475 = 0.5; 1.28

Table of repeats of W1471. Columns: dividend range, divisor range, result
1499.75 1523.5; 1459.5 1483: 1.15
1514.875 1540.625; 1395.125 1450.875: 1.18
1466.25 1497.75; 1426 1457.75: 0.84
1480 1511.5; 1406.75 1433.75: 1.14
